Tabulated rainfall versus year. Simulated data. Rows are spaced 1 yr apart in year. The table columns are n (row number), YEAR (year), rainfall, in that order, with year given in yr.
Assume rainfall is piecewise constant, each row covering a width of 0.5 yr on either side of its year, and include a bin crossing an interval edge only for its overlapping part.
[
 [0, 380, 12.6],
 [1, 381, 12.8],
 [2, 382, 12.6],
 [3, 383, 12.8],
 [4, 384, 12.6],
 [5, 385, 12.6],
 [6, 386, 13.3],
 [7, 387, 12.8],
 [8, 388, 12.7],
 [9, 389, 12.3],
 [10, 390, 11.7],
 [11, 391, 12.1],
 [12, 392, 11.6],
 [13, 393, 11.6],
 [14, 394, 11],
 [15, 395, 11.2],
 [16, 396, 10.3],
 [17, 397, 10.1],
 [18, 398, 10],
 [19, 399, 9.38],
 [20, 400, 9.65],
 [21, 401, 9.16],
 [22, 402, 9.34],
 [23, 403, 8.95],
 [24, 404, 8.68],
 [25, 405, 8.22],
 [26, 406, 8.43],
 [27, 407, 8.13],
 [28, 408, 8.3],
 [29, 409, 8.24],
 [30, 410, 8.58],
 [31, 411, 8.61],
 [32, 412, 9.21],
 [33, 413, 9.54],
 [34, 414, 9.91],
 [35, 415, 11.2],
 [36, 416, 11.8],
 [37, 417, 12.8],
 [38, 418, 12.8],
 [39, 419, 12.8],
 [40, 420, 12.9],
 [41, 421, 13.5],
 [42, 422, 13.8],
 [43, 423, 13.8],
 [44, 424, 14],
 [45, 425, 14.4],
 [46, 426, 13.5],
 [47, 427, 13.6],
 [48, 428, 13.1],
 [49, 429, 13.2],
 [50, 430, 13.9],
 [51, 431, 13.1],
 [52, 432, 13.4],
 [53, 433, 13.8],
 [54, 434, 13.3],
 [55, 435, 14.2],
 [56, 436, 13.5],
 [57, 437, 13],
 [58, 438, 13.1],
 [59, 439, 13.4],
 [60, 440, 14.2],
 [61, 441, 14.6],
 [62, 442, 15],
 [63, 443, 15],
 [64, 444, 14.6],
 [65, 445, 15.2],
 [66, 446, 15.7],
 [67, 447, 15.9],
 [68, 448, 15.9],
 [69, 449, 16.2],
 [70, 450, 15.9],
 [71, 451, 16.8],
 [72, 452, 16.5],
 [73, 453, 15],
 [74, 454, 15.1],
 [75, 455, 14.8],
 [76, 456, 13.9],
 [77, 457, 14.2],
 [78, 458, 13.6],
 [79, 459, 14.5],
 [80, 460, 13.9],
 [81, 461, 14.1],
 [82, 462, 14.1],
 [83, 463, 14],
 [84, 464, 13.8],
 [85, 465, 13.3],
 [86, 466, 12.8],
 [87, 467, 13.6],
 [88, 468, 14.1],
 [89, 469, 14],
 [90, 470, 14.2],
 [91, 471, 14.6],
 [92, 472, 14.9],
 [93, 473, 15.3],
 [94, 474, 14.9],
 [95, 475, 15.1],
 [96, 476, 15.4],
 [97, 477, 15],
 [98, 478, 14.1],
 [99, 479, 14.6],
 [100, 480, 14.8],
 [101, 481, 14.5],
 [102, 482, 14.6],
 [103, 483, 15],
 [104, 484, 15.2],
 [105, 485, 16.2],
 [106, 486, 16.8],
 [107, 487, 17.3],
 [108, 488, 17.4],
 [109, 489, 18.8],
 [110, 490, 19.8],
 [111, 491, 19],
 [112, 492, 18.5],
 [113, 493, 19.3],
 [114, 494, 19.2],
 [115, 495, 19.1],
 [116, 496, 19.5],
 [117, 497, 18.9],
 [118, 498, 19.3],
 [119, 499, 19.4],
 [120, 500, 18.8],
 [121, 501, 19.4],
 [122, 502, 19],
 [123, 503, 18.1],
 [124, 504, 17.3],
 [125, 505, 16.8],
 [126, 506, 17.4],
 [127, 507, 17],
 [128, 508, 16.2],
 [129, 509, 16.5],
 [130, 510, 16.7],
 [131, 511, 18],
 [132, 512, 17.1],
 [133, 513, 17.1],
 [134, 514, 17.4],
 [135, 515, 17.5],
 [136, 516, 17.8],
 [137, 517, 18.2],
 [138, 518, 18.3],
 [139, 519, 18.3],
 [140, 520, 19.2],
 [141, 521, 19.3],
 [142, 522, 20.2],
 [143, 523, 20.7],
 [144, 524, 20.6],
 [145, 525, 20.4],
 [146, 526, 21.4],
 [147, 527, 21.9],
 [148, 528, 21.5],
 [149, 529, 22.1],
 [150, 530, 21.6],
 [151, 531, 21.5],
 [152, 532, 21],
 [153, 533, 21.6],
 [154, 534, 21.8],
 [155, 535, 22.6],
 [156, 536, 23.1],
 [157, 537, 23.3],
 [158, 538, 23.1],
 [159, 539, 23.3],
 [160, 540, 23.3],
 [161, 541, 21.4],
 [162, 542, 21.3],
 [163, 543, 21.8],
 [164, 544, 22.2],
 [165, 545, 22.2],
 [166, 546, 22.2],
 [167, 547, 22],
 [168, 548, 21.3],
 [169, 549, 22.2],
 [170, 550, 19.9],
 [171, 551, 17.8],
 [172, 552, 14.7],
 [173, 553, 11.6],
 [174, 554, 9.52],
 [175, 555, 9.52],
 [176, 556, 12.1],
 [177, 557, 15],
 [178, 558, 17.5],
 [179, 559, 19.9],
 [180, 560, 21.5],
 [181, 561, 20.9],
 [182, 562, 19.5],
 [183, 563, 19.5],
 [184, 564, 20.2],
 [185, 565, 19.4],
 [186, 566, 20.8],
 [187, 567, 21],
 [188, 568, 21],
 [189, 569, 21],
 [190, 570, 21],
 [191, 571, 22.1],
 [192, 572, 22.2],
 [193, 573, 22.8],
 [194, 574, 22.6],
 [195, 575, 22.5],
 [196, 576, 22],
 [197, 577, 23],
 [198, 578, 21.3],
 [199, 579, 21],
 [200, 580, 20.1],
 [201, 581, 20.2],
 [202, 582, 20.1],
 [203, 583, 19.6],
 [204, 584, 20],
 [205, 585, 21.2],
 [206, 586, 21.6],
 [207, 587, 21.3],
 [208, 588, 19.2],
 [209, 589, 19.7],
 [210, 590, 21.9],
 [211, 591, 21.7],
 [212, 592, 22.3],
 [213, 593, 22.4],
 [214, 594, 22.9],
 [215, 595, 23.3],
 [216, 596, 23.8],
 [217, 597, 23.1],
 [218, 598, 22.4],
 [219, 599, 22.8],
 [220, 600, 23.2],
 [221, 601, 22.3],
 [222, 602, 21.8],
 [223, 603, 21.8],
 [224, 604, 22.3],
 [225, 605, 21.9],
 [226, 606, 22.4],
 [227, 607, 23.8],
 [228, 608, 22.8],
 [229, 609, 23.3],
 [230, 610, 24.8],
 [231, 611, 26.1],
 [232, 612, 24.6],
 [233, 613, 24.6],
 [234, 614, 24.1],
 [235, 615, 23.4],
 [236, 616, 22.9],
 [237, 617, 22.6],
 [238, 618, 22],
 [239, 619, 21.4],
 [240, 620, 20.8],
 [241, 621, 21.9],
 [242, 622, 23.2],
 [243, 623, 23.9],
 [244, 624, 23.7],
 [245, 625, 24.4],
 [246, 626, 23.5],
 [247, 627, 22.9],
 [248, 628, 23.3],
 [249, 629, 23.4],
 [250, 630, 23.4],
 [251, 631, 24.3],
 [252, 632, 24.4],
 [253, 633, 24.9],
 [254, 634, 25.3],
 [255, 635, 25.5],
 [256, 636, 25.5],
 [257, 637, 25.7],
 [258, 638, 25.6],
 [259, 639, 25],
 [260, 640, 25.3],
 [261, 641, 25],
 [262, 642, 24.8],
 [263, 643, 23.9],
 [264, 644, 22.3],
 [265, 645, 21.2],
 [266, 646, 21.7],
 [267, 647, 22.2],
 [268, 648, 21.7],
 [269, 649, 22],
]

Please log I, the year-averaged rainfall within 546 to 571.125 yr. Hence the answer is 18.5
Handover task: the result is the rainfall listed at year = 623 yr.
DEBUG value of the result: 23.9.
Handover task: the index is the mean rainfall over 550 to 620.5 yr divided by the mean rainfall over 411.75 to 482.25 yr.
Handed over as 1.5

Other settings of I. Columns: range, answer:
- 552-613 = 20.8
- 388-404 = 10.6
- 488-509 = 18.5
